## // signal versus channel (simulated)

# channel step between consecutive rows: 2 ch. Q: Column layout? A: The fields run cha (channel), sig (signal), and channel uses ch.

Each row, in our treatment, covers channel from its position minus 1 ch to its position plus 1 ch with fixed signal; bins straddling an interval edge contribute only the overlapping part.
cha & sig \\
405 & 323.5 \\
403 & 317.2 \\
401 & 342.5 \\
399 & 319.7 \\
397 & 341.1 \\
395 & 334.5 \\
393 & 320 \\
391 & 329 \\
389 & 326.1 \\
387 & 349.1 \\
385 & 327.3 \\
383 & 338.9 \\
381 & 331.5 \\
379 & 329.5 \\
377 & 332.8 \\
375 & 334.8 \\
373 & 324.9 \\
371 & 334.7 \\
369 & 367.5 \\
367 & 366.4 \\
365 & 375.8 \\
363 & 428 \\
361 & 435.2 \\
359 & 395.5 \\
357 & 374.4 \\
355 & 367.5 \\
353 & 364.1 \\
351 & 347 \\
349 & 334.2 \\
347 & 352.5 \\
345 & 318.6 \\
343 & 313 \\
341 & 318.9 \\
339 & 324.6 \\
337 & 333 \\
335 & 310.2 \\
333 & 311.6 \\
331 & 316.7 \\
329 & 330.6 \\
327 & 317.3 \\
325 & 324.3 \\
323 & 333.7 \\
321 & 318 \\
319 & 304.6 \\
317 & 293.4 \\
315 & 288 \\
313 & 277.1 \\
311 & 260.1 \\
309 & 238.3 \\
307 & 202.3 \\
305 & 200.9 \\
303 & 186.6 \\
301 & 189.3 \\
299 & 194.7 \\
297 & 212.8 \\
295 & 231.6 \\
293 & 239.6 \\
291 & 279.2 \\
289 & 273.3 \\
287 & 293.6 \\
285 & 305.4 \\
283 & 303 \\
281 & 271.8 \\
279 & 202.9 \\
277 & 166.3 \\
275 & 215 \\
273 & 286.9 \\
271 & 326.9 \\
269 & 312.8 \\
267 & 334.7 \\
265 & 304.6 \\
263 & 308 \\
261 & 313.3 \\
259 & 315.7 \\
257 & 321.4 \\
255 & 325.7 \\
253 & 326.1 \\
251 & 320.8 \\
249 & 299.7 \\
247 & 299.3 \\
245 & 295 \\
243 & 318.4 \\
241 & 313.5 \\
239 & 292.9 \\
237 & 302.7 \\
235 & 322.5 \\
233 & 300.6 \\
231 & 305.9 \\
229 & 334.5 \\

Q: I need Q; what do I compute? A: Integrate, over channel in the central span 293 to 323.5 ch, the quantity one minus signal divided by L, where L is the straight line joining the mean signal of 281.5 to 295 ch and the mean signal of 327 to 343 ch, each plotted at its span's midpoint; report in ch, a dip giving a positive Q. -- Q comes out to 5.1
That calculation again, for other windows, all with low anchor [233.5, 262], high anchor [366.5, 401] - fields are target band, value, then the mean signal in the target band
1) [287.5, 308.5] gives 6.37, 223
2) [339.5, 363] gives -2.06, 359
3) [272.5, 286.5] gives 2.95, 250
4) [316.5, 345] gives 0.69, 318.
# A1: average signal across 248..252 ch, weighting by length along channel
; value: 310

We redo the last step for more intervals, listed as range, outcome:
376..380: 331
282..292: 291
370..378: 332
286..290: 283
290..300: 232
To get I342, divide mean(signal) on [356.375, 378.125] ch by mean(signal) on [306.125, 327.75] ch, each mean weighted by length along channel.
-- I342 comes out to 1.29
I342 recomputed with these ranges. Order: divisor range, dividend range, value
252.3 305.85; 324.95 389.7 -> 1.29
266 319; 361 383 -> 1.40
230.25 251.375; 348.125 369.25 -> 1.24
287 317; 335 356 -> 1.41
